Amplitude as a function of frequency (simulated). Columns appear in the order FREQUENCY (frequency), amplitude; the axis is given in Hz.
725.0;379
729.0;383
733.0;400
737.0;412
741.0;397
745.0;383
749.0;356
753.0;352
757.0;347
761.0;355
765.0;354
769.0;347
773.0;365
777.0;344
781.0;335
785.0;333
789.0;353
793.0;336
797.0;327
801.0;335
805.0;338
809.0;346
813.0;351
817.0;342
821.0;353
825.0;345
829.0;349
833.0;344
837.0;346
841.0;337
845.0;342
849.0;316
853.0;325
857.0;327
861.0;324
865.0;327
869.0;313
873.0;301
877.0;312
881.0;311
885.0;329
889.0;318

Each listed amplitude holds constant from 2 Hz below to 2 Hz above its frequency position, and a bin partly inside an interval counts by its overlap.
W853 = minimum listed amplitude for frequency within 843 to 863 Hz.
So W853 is 316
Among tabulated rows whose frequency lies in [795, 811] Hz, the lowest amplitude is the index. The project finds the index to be 327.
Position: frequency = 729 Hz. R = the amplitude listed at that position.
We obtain 383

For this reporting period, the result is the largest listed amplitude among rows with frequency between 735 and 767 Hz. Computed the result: 412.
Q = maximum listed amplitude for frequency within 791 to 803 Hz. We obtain 336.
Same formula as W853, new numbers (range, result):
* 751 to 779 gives 344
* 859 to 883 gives 301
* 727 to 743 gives 383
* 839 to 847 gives 337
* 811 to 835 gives 342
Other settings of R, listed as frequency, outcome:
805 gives 338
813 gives 351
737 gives 412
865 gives 327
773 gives 365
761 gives 355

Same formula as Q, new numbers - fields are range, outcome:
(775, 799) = 353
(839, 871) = 342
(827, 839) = 349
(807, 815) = 351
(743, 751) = 383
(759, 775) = 365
